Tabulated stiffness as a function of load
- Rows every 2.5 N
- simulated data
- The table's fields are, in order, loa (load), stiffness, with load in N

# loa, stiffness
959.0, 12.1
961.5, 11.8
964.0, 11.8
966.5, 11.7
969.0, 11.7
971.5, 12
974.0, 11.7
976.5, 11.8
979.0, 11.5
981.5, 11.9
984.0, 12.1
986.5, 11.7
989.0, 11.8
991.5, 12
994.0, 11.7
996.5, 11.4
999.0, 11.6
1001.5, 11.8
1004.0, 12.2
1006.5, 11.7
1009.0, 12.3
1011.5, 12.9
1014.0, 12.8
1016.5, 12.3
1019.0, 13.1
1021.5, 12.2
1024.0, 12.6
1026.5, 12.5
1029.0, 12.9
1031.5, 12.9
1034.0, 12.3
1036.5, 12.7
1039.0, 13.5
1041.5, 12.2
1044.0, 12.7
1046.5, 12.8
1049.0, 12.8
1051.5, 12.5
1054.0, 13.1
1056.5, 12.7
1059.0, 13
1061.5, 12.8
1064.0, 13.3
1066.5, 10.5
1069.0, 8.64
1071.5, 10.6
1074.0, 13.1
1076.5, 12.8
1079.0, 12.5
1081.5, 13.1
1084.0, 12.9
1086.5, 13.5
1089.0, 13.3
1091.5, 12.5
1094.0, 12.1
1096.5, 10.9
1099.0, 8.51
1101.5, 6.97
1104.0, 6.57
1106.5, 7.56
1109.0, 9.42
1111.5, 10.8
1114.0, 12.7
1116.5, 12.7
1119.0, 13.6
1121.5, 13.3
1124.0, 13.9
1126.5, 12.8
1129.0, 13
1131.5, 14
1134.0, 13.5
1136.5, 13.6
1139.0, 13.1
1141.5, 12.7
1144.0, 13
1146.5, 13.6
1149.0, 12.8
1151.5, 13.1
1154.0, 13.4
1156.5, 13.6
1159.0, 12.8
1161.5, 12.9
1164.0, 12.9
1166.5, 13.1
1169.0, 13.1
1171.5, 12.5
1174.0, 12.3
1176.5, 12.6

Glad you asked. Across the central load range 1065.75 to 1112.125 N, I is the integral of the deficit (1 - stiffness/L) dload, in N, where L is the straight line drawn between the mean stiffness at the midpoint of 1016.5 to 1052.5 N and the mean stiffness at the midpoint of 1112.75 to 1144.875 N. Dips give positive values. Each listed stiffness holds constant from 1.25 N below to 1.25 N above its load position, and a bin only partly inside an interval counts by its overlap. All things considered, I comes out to 7.6 N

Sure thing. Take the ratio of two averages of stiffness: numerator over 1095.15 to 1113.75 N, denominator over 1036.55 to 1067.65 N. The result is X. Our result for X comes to 0.70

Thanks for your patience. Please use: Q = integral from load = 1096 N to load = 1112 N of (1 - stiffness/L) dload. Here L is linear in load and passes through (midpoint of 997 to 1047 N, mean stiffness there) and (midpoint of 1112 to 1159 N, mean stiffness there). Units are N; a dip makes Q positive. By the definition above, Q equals 5.6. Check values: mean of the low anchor 12.5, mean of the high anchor 13.2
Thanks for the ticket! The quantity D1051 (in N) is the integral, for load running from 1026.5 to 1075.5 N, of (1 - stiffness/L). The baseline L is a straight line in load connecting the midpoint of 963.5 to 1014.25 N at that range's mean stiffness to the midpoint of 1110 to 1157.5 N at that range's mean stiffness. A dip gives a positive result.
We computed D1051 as 0.1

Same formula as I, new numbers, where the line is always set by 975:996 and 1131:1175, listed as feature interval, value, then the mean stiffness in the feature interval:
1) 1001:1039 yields -1.45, 12.5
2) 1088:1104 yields 2.91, 10.3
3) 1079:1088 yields -0.37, 13.1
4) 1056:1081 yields 0.88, 12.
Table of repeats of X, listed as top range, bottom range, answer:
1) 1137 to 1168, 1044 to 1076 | 1.07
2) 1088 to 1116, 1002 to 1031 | 0.81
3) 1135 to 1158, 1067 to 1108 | 1.21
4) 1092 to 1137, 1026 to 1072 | 0.92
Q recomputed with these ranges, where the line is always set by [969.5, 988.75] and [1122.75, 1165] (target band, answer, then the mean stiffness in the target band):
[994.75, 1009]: 0.3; 11.8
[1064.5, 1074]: 1.5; 10.6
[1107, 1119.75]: 1.4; 11.5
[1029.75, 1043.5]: -0.5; 12.7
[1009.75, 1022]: -0.6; 12.7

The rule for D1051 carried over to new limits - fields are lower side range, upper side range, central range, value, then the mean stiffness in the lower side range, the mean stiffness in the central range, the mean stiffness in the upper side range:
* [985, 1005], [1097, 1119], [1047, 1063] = -3.2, 11.8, 12.8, 9.69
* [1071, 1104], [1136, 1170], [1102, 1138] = 1.5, 11.6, 11.9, 13.1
